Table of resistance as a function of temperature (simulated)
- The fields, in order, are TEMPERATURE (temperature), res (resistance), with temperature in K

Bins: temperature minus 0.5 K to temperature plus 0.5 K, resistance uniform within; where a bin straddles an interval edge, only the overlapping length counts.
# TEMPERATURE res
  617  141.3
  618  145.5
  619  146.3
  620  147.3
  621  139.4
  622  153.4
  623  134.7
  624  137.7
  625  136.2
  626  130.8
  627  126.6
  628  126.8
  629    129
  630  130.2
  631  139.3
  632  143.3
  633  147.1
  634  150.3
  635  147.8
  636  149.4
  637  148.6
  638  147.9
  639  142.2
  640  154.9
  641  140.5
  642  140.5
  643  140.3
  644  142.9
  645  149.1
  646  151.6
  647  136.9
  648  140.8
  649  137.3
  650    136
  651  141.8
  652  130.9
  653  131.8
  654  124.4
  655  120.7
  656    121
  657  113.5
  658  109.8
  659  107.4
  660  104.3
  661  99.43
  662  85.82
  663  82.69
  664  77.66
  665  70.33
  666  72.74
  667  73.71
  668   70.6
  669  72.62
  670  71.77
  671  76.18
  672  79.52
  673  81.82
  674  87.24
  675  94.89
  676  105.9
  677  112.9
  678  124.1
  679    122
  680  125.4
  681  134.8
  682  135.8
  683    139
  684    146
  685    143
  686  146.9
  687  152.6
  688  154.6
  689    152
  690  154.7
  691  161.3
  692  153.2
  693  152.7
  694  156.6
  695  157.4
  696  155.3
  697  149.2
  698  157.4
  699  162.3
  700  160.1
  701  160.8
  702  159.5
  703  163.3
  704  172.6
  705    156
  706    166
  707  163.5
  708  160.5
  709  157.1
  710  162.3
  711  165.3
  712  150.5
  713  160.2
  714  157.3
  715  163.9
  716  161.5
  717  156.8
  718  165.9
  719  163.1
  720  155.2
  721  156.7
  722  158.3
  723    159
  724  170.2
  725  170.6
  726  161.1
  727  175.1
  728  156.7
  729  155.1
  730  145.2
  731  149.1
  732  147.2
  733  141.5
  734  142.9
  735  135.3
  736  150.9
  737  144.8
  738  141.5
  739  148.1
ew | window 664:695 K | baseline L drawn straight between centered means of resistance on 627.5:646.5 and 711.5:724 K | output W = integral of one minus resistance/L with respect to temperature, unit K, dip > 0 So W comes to 7.1 K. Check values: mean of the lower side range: 143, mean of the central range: 117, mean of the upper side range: 159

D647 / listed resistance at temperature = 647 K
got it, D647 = 136.9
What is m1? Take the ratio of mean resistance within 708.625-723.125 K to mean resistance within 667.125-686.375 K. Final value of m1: 1.5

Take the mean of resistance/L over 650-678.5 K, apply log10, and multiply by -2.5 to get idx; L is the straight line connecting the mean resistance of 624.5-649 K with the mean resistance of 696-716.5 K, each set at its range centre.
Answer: 0.44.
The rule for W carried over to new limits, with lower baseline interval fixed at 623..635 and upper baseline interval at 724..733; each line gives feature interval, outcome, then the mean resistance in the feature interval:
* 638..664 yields 2.6 K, 127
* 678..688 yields 0.6 K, 138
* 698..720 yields -1.1 K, 161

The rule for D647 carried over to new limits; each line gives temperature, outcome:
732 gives 147.2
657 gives 113.5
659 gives 107.4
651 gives 141.8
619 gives 146.3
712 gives 150.5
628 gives 126.8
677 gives 112.9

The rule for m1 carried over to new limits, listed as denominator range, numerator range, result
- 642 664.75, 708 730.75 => 1.31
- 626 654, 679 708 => 1.09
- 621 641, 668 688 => 0.80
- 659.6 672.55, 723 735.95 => 1.94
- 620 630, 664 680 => 0.65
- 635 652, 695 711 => 1.12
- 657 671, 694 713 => 1.87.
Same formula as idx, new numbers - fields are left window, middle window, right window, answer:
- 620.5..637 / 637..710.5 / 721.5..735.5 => 0.127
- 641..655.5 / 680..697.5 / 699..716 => 0.034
